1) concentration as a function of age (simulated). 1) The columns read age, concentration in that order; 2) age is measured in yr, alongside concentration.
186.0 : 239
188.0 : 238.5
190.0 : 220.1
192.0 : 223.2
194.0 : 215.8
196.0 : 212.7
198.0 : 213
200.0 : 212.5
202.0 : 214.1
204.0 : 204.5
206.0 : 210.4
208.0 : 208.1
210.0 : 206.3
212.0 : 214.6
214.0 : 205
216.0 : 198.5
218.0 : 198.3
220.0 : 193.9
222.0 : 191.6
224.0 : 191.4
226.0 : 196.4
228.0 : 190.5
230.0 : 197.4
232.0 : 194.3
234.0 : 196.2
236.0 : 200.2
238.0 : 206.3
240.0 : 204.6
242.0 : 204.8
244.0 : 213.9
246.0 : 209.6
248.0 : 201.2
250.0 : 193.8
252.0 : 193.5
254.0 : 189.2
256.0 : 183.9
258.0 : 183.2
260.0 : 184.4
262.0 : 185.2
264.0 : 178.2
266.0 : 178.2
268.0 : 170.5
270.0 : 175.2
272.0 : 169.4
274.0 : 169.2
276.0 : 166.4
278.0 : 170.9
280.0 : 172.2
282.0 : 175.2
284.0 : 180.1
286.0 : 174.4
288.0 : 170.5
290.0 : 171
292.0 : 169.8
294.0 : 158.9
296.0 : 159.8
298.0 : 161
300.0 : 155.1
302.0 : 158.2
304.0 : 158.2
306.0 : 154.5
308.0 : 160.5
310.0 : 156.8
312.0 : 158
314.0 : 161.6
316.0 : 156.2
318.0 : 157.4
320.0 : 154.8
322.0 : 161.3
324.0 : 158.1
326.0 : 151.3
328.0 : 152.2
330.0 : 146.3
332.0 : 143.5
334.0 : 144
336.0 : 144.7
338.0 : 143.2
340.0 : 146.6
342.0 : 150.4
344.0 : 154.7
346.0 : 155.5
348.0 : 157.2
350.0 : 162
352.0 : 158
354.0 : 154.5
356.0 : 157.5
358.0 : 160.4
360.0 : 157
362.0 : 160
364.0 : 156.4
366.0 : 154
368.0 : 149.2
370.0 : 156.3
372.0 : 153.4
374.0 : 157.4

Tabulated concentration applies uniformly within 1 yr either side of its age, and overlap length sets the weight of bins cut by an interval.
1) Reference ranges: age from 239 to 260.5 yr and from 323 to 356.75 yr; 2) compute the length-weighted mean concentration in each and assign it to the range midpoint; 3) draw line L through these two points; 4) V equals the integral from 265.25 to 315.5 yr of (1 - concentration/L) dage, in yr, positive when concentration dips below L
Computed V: 3.0 yr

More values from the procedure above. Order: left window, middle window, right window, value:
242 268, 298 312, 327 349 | 0.68 yr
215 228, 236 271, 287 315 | -2.02 yr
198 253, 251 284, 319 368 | 1.24 yr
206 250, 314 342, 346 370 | 2.68 yr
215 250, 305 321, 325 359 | 0.67 yr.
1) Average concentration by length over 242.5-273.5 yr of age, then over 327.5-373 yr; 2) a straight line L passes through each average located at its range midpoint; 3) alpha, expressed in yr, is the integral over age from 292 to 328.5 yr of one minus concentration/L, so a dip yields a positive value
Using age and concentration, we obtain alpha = 2.2 yr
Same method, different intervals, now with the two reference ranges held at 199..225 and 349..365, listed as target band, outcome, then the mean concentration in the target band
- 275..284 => 0.51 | 172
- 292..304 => 1.17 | 160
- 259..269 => 0.44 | 179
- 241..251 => -0.60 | 205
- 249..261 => 0.14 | 188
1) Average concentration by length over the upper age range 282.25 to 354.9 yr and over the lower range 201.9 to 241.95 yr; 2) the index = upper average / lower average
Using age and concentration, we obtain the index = 0.78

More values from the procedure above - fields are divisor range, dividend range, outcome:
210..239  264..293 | 0.87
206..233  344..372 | 0.79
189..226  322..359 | 0.74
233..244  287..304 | 0.80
